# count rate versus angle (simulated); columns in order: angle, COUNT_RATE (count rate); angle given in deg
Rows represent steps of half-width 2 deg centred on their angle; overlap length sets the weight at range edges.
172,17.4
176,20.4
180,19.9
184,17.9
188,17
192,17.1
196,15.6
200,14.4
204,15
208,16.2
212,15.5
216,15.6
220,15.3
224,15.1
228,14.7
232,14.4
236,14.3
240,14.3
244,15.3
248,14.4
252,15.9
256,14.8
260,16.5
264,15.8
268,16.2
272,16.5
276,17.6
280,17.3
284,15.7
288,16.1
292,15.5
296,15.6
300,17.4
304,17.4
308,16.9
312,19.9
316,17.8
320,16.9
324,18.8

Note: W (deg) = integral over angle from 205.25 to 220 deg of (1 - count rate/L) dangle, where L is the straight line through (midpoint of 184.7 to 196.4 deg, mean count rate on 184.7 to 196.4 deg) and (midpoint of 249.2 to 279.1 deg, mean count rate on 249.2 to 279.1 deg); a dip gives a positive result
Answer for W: 0.9 deg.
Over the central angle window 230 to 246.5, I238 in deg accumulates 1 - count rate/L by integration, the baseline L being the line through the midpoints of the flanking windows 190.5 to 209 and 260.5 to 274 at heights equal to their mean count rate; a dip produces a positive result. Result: 1.4 deg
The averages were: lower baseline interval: 15.6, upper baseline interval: 16.2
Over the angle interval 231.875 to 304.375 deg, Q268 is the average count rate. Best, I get 15.8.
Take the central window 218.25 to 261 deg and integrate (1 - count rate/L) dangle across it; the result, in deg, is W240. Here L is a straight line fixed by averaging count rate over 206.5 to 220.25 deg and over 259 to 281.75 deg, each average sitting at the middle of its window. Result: 3.1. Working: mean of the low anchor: 15.7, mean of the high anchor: 16.6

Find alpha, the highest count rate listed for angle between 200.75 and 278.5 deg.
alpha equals 17.6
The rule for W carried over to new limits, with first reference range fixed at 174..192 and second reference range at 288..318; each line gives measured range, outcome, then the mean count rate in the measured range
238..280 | 4.43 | 15.8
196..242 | 8.01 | 15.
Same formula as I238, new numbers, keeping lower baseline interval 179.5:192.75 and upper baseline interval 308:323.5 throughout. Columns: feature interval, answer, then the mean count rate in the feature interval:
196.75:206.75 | 1.6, 14.9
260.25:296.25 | 3.4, 16.3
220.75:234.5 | 2.4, 14.8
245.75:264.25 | 2.6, 15.4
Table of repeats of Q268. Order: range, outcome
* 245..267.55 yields 15.5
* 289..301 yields 16.1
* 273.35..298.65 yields 16.3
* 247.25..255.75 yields 15.2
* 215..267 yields 15.1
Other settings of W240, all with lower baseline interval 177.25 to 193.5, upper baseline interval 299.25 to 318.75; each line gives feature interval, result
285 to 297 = 1.5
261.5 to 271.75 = 1.1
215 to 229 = 2.2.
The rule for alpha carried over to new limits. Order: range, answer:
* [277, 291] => 17.3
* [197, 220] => 16.2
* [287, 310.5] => 17.4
